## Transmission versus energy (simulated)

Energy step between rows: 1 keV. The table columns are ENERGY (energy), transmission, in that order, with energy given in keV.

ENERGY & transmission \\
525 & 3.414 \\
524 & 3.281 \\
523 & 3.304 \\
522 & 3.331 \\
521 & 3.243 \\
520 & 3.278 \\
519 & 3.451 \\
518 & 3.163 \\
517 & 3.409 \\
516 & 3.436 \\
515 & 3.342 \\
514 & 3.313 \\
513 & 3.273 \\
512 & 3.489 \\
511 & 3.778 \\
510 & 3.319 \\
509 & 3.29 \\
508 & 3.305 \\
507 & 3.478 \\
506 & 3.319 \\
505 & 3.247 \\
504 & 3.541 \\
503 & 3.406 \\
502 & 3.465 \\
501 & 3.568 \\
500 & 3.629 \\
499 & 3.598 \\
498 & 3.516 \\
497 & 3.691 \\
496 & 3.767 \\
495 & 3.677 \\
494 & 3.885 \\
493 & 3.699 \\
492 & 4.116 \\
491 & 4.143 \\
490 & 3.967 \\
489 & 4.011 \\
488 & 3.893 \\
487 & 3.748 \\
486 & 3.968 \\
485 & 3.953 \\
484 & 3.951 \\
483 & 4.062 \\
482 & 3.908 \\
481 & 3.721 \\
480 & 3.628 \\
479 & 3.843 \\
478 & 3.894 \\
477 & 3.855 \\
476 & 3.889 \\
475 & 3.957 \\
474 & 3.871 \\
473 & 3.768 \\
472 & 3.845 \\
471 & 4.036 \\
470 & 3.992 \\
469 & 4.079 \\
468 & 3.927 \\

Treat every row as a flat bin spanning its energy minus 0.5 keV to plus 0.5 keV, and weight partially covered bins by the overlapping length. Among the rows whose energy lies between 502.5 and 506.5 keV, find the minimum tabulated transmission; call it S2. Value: 3.247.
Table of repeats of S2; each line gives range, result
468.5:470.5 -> 3.992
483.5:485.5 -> 3.951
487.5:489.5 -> 3.893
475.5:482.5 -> 3.628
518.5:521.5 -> 3.243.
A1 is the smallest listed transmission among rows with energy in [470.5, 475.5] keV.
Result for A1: 3.768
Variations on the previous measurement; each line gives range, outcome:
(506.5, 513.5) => 3.273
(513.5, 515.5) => 3.313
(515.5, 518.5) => 3.163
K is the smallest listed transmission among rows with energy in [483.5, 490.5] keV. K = 3.748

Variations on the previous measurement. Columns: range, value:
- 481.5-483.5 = 3.908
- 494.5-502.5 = 3.465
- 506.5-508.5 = 3.305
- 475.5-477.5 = 3.855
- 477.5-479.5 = 3.843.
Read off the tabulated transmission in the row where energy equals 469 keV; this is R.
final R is 4.079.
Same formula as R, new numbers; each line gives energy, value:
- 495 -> 3.677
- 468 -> 3.927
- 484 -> 3.951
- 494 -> 3.885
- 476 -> 3.889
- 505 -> 3.247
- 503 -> 3.406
